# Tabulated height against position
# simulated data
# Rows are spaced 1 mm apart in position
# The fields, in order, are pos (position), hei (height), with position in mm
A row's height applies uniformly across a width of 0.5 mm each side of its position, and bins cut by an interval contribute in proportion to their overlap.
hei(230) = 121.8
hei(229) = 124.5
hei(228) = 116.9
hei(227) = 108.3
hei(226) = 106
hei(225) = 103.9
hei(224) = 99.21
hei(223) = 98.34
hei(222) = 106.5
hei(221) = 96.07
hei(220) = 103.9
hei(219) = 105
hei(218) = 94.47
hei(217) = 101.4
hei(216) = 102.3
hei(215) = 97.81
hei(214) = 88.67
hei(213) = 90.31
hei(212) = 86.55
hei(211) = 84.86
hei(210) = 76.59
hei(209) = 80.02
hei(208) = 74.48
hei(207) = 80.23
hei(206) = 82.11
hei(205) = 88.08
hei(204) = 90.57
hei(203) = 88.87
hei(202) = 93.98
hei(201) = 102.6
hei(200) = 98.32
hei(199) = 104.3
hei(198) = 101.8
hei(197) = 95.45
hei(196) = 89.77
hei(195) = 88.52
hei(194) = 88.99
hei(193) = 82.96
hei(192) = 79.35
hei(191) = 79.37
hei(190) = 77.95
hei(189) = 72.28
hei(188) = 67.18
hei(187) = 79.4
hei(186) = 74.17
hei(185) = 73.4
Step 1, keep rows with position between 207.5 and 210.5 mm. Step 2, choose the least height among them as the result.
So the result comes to 74.48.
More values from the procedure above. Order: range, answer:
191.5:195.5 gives 79.35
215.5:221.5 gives 94.47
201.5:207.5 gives 80.23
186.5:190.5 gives 67.18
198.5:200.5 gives 98.32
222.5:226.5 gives 98.34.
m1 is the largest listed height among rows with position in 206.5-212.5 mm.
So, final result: 86.55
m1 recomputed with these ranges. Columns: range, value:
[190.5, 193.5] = 82.96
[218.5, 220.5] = 105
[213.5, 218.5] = 102.3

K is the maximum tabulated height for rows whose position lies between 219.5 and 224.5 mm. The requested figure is 106.5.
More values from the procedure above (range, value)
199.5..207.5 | 102.6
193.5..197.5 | 95.45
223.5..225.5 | 103.9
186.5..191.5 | 79.4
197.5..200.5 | 104.3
